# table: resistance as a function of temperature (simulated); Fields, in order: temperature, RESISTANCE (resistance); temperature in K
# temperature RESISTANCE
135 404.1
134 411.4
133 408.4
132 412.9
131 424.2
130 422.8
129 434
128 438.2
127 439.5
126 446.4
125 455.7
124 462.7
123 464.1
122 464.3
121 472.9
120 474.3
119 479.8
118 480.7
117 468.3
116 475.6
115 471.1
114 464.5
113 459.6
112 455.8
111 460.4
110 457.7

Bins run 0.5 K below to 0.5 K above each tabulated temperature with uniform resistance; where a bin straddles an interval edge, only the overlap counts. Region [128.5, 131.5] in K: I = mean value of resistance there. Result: 427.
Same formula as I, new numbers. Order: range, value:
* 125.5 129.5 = 440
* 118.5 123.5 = 471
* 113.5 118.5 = 472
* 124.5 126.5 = 451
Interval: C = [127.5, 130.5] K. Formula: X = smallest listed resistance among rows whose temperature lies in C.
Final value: 422.8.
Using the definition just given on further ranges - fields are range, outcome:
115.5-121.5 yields 468.3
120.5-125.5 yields 455.7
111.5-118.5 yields 455.8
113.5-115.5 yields 464.5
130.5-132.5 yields 412.9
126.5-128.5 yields 438.2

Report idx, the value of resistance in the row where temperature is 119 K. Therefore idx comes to 479.8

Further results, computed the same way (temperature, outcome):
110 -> 457.7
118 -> 480.7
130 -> 422.8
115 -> 471.1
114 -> 464.5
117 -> 468.3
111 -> 460.4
